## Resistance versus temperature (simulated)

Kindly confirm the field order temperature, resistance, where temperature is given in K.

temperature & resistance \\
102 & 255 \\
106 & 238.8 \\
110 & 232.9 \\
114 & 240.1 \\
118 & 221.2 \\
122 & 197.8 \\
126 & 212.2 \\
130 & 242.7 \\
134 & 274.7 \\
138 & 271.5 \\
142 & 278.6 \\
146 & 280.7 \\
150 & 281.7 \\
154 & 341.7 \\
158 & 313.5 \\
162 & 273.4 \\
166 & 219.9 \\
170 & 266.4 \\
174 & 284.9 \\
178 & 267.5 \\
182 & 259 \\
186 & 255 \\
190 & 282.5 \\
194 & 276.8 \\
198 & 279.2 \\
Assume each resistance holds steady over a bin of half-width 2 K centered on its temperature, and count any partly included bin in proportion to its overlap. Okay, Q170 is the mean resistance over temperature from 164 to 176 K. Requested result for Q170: 257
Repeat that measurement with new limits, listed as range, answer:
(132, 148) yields 276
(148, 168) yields 286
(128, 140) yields 263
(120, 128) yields 205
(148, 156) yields 312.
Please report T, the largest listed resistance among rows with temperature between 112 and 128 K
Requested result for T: 240.1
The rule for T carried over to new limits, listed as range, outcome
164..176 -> 284.9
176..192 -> 282.5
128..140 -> 274.7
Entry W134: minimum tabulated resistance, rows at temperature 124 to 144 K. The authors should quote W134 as 212.2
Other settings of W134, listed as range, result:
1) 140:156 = 278.6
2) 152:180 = 219.9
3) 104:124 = 197.8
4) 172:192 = 255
